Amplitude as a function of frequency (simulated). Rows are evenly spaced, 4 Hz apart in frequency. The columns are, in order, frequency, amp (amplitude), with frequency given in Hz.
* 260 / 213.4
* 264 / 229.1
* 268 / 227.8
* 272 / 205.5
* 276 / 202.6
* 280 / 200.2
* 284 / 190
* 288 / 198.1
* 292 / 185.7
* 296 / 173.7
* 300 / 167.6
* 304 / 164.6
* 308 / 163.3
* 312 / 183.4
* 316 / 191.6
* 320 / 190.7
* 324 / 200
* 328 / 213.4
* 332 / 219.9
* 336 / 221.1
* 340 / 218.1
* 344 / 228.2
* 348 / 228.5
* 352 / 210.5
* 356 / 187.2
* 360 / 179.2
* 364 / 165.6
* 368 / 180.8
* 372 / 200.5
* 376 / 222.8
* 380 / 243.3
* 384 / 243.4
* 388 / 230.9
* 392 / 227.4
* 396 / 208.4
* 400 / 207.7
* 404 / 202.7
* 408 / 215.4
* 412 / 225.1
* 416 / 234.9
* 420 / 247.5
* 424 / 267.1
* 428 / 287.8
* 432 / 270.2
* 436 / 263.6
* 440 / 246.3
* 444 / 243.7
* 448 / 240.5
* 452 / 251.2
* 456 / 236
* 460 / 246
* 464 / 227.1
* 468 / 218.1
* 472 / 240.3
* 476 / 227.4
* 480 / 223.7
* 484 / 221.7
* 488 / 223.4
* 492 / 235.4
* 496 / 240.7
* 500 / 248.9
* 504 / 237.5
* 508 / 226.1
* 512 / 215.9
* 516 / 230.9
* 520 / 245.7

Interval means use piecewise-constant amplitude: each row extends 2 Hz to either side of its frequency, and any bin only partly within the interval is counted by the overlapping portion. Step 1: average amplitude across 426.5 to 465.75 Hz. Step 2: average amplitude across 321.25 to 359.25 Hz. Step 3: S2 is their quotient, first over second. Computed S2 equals 1.18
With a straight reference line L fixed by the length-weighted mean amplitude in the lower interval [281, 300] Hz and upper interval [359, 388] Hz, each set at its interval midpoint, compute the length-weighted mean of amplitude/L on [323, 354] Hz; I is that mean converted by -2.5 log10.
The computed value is -0.10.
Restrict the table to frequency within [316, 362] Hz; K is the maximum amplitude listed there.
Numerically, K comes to 228.5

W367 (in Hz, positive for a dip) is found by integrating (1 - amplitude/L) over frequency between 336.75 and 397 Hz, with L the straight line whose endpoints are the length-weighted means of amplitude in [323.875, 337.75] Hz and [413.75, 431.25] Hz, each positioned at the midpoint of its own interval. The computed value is 5.4 Hz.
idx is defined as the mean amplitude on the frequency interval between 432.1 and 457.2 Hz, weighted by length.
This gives 249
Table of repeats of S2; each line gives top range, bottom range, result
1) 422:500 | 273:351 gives 1.23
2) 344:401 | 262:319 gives 1.10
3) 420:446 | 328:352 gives 1.18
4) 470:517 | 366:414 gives 1.06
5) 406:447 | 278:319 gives 1.37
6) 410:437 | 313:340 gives 1.24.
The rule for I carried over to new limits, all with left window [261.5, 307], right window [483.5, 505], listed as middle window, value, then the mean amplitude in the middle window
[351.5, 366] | 0.14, 183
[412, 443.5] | -0.16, 257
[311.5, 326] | 0.05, 192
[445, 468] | -0.05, 238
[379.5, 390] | -0.12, 239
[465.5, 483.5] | 0.02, 227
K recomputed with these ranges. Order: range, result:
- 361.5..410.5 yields 243.4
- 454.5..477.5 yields 246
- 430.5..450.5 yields 270.2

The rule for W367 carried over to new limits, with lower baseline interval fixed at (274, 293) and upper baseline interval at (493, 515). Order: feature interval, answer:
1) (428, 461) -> -4.24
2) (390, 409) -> 0.32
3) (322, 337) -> -0.69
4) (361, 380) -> 1.25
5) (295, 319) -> 3.02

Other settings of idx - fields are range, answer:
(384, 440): 238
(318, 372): 203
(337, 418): 213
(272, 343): 194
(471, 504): 233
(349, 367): 188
